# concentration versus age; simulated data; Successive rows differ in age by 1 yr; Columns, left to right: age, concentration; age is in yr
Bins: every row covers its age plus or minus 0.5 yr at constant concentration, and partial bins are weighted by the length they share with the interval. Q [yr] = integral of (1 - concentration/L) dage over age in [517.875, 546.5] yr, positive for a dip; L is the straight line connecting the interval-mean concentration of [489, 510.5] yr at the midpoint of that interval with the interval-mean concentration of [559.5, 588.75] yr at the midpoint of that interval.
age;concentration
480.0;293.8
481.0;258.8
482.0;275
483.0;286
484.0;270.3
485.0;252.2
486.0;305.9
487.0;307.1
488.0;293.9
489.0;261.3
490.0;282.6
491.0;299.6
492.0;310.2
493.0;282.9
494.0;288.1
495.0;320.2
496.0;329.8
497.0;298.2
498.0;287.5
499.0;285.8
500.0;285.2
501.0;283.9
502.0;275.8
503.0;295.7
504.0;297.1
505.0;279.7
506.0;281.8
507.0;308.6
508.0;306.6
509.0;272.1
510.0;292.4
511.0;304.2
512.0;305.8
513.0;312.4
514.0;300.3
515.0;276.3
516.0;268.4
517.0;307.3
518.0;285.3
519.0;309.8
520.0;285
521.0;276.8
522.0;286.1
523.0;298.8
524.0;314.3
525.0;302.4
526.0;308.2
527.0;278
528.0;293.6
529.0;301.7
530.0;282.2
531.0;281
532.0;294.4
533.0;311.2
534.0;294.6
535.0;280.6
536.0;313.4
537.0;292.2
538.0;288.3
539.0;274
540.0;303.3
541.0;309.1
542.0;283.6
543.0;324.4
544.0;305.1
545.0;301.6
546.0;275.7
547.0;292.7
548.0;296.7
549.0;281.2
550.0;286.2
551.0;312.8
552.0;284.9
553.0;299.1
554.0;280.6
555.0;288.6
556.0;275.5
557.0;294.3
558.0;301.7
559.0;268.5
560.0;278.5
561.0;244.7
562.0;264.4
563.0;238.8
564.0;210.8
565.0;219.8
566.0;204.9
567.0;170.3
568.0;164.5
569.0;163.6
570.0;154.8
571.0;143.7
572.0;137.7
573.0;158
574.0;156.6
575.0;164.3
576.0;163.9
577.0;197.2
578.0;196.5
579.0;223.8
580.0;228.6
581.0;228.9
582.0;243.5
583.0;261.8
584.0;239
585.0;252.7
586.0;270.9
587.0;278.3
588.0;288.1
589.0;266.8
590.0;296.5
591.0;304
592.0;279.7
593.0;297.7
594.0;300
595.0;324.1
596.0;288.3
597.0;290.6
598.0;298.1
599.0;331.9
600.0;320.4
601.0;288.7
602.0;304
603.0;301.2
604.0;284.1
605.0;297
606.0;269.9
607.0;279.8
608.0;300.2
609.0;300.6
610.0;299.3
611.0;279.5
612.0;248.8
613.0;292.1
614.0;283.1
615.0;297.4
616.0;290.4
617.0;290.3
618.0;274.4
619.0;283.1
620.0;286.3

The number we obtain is -4.2 yr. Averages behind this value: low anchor 293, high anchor 212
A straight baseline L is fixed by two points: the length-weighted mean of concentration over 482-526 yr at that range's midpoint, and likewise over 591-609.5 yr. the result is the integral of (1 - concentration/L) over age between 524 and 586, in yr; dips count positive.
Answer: 8.2 yr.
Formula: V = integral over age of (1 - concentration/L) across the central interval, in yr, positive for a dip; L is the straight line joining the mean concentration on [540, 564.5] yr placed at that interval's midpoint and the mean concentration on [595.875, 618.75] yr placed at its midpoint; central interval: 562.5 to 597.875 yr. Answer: 7.2 yr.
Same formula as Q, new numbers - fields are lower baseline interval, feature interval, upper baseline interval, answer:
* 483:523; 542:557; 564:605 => -1.7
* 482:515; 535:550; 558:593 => -2.5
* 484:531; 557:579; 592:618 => 6.8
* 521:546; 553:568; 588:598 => 2.2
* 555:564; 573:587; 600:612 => 3.1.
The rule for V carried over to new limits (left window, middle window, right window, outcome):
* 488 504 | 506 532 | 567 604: -1.29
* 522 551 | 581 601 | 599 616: 0.54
